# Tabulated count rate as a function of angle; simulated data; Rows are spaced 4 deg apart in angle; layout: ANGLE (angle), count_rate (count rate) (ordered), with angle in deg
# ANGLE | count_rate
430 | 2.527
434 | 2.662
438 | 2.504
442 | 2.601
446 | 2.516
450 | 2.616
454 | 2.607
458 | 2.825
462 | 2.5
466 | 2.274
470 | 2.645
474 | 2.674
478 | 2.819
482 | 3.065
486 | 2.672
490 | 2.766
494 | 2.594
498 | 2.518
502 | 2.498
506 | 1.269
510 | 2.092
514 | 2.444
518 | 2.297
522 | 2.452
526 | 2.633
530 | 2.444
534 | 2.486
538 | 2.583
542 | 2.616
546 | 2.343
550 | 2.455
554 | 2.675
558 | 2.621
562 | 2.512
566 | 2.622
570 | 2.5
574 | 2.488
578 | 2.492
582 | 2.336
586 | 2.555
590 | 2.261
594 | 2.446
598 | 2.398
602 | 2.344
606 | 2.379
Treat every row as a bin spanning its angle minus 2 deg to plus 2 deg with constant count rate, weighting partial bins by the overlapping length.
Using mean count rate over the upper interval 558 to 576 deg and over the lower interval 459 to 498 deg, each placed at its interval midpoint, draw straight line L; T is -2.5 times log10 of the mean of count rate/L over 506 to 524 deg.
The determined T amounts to 0.184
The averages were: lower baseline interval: 2.66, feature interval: 2.2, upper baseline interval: 2.54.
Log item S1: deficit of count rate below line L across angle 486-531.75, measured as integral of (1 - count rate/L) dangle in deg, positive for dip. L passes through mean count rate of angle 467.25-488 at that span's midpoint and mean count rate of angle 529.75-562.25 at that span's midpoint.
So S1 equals 4.8 deg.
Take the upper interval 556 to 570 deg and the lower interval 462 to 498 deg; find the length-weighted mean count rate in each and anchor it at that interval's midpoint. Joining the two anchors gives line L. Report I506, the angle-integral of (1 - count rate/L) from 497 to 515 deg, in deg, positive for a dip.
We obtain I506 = 3.5 deg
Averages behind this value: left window 2.67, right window 2.57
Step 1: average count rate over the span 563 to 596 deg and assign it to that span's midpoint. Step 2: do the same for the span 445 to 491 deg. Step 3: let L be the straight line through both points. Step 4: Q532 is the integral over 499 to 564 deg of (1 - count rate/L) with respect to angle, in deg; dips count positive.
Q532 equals 3.7 deg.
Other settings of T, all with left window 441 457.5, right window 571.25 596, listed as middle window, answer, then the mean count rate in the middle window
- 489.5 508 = 0.11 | 2.29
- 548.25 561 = -0.05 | 2.58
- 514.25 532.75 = 0.02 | 2.46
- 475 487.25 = -0.11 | 2.85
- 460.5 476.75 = 0.02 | 2.54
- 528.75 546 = -0.01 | 2.51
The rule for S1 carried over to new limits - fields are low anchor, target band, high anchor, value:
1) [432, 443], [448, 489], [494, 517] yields -4.5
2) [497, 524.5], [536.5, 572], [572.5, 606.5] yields -3.4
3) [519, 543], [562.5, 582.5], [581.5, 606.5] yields -0.5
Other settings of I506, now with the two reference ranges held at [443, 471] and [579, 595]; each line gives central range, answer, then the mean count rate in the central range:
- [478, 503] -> -1.8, 2.7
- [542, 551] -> 0.0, 2.44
